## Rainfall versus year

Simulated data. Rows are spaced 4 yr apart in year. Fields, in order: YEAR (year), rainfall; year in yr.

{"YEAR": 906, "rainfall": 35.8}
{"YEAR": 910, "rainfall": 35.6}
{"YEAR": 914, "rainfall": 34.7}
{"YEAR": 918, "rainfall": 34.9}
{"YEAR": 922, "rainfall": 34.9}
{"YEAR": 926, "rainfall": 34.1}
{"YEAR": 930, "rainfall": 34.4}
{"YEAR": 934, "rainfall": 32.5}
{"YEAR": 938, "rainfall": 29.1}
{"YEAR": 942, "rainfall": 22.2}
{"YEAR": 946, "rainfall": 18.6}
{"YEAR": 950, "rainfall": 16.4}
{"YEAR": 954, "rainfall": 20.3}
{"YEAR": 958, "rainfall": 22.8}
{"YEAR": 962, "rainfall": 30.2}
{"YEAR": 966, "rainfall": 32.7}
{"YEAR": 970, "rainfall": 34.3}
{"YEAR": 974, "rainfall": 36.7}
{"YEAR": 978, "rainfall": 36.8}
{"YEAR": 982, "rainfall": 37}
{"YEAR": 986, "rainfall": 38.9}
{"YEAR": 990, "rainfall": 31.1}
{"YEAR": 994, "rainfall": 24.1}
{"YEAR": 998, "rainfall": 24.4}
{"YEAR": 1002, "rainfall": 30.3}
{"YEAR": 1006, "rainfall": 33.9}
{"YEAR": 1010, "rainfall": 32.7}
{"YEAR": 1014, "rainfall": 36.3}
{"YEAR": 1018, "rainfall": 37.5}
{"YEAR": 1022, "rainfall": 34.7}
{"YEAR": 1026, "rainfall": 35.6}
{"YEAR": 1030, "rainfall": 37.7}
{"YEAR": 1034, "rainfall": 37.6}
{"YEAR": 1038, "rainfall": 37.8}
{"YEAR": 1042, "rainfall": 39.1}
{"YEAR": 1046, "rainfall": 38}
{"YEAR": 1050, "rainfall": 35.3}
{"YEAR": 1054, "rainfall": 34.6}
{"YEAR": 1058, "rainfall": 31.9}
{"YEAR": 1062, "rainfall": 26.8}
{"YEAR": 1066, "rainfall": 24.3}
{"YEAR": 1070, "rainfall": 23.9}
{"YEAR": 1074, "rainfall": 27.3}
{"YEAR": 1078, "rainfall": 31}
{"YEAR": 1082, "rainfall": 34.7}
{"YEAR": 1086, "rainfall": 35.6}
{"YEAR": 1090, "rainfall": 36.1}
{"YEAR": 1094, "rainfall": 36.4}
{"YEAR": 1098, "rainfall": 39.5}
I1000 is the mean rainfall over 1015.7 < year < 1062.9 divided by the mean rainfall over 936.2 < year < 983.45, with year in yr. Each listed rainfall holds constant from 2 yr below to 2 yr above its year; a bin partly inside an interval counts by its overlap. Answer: 1.28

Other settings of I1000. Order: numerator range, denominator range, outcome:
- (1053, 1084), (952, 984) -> 0.93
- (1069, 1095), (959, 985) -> 0.94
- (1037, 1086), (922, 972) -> 1.16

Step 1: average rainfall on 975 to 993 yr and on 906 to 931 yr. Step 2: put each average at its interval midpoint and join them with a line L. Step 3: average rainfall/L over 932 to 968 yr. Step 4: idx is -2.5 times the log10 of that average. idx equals 0.37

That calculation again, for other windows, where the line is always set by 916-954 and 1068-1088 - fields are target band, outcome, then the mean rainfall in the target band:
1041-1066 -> -0.110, 33.3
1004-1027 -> -0.190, 35.1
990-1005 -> 0.067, 27.4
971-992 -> -0.239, 36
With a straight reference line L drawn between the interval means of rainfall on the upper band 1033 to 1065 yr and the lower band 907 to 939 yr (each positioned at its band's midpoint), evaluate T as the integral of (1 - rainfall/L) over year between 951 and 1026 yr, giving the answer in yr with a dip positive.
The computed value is 5.6 yr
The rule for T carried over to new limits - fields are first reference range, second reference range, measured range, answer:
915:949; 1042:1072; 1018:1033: -2.6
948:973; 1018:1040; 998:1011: 0.8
